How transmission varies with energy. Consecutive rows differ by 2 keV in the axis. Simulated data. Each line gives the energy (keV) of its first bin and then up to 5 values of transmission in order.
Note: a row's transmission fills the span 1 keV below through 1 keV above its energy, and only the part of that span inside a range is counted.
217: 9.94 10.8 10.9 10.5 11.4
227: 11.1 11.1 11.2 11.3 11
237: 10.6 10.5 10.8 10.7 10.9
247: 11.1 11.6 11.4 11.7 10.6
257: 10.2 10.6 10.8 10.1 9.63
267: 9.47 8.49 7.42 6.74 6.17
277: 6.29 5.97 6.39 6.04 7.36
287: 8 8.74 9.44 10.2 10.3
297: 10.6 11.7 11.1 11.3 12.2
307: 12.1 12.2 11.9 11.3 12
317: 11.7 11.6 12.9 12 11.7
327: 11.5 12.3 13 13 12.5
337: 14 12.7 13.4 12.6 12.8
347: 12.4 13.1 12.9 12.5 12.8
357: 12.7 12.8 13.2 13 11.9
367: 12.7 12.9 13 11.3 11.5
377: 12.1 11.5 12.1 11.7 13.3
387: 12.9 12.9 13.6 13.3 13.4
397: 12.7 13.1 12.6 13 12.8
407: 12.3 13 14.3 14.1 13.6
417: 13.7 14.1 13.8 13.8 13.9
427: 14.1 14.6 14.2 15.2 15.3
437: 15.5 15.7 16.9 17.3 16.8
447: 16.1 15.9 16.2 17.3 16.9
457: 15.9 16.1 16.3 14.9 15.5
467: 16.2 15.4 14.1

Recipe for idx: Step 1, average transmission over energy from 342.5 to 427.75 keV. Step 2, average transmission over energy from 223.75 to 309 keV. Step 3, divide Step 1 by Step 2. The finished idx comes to 1.3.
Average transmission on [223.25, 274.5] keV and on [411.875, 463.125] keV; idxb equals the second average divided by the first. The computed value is 1.5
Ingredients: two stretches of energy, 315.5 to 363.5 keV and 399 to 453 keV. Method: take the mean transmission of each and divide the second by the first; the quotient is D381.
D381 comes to 1.16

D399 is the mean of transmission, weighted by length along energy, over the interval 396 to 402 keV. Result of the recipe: 12.8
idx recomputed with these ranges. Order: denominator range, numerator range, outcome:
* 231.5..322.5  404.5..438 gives 1.39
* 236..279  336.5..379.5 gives 1.30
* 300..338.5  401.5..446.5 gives 1.19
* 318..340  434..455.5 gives 1.31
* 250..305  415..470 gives 1.68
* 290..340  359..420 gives 1.09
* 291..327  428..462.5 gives 1.39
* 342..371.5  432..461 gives 1.27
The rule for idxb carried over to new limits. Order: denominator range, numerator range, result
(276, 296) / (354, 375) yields 1.60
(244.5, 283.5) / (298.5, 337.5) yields 1.33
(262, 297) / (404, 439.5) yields 1.74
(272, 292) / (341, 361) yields 1.80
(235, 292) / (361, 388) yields 1.34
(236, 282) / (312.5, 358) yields 1.32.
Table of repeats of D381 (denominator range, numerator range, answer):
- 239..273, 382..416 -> 1.28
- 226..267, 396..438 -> 1.28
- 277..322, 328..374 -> 1.26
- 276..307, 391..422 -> 1.46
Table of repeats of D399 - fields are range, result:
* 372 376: 11.4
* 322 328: 11.7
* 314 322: 12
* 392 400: 13.1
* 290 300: 10.4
